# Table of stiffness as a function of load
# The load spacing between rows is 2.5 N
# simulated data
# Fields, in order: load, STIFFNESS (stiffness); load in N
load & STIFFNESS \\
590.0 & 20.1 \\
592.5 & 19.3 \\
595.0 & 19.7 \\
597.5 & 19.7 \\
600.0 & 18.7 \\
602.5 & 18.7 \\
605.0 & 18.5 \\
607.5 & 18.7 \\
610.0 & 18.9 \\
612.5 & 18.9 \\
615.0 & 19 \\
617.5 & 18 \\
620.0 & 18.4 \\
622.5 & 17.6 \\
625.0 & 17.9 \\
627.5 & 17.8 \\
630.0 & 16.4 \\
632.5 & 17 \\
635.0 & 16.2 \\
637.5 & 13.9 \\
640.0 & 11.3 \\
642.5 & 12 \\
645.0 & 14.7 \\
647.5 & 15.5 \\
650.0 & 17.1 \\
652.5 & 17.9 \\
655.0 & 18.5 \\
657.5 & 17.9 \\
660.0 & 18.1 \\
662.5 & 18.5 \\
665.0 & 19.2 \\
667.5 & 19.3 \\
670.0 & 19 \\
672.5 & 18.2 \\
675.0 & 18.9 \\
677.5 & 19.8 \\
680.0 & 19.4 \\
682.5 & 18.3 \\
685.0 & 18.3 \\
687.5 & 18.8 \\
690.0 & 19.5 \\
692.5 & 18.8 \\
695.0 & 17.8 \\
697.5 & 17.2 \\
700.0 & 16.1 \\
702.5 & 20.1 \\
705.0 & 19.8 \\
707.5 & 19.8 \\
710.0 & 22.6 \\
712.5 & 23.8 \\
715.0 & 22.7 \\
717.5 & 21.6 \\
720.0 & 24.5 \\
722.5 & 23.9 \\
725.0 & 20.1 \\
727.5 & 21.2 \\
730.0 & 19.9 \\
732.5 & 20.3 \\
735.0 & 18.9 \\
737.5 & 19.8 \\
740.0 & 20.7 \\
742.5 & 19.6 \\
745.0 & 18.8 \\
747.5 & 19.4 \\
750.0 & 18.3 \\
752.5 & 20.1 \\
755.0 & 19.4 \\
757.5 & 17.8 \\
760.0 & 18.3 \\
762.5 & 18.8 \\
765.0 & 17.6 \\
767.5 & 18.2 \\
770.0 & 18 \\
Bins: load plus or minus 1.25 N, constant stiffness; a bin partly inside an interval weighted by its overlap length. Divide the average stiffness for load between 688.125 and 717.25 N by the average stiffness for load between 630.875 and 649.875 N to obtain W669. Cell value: 1.36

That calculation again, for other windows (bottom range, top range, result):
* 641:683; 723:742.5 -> 1.14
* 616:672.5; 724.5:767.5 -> 1.14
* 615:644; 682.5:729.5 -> 1.26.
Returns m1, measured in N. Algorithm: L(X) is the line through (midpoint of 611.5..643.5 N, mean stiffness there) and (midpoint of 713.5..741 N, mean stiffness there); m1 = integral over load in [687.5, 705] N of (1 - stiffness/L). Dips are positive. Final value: 1.2 N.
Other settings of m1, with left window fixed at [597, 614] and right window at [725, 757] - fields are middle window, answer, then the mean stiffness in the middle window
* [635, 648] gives 3.7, 13.6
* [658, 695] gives 0.9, 18.8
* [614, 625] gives 0.4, 18.2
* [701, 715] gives -1.3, 21.3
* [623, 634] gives 1.0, 17.3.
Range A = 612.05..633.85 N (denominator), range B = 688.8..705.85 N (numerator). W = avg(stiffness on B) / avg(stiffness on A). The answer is 1.0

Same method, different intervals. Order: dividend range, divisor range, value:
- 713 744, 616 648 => 1.33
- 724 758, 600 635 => 1.09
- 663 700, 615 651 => 1.16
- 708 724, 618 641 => 1.40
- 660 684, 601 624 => 1.02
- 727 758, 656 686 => 1.04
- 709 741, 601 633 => 1.19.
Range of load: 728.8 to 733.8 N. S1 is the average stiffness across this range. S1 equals 20.1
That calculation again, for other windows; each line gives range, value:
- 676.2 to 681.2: 19.6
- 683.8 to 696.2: 18.6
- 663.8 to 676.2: 18.9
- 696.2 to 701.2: 16.7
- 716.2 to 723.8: 23.3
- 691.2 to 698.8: 17.9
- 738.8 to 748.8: 19.6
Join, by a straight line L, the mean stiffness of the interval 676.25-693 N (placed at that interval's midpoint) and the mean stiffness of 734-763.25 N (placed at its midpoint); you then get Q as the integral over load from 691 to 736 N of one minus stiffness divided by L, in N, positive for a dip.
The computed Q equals -3.4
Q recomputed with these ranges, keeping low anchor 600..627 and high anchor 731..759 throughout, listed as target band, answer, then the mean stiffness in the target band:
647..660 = 0.82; 17.6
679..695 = 0.17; 18.8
